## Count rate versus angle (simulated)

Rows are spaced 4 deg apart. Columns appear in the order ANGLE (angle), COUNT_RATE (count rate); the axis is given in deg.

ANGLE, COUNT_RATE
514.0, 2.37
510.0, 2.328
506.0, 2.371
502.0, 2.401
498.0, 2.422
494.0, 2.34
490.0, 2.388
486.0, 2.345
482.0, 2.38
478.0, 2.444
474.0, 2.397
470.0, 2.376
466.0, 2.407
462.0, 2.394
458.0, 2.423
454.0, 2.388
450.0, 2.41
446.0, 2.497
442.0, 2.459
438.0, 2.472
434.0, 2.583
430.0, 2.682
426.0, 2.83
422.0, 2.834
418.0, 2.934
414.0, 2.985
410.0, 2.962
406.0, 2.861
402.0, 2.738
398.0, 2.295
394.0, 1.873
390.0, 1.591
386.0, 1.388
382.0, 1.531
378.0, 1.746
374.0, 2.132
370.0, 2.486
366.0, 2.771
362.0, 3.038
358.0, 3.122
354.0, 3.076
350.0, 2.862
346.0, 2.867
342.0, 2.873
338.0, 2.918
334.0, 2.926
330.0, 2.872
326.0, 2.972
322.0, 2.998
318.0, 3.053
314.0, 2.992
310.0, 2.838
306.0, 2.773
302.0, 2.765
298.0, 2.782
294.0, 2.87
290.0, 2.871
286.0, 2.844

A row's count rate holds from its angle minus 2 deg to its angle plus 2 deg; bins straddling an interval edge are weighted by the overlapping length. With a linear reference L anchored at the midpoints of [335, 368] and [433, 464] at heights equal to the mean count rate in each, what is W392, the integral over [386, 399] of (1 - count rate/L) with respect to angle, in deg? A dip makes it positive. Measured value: 4.4 deg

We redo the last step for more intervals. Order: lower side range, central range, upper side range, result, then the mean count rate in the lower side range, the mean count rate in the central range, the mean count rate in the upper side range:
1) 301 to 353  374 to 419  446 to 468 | 6.6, 2.91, 2.24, 2.41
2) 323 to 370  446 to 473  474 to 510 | 1.0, 2.92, 2.41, 2.38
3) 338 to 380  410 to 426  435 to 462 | -2.4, 2.71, 2.91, 2.44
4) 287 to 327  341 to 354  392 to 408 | -1.0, 2.89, 2.9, 2.44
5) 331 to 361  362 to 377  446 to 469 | 1.8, 2.95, 2.49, 2.41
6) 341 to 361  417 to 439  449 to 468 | -1.4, 2.97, 2.72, 2.4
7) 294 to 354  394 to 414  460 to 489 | -0.2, 2.9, 2.66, 2.39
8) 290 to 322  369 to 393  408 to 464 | 8.3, 2.88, 1.79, 2.63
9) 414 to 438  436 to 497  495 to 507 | 3.7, 2.77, 2.41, 2.4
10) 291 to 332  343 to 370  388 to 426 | -1.7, 2.89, 2.92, 2.58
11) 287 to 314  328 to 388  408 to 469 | 3.7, 2.83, 2.57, 2.61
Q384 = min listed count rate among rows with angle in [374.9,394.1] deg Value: 1.388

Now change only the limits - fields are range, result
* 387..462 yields 1.591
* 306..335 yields 2.773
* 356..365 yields 3.038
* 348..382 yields 1.531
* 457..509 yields 2.34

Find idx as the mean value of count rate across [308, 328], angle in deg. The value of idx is 2.97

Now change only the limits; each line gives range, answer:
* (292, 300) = 2.83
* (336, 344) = 2.9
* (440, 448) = 2.48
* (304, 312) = 2.81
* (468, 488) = 2.39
